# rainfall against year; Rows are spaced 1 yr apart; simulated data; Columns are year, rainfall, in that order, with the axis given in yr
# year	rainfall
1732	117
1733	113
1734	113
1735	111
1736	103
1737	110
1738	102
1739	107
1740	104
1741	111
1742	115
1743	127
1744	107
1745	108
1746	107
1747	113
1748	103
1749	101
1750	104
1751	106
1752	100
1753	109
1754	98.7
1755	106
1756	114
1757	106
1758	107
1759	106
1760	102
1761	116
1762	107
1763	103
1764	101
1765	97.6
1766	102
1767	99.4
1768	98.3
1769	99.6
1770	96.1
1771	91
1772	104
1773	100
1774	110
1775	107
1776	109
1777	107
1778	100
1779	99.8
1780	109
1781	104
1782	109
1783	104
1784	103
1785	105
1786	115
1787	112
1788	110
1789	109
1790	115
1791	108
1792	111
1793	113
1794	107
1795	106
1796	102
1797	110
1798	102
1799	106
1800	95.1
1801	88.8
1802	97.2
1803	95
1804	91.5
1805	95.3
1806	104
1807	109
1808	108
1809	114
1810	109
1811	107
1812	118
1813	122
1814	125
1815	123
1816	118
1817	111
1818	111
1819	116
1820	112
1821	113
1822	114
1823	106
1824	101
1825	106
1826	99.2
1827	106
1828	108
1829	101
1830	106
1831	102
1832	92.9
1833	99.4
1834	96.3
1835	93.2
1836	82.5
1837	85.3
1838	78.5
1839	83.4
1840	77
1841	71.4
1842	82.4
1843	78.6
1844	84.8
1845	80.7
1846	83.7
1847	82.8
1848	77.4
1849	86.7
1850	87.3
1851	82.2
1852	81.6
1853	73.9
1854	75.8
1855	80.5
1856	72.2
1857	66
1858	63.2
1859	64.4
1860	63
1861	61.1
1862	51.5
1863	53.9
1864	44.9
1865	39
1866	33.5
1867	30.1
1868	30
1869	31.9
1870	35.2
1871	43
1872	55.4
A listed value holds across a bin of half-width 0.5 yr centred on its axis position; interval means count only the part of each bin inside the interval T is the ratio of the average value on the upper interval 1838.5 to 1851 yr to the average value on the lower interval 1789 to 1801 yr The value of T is 0.77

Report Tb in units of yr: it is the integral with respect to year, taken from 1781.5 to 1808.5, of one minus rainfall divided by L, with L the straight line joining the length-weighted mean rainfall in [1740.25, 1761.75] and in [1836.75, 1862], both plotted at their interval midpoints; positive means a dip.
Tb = -3.18 yr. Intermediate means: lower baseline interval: 108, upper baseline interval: 76.4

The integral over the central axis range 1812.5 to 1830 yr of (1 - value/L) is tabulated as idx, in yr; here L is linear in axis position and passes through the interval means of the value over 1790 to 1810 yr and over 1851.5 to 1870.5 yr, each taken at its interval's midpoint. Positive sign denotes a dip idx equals -4.9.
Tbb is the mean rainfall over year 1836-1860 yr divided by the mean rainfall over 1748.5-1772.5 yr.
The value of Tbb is 0.76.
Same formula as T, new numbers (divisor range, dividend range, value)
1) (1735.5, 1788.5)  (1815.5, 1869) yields 0.78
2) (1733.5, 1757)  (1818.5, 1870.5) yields 0.74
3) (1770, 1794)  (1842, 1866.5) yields 0.66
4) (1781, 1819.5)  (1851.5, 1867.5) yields 0.55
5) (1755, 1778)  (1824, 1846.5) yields 0.88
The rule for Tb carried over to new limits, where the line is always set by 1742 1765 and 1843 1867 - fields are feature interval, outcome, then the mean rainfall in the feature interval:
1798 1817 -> -4.57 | 107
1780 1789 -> -1.21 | 108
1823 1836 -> -3.69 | 100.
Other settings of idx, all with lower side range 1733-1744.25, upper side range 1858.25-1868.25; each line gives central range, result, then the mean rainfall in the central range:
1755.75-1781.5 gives -2.3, 104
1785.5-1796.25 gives -3.3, 110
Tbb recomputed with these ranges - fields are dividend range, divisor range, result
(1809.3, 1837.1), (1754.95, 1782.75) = 1.03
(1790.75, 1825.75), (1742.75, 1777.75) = 1.03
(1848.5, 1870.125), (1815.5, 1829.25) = 0.55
